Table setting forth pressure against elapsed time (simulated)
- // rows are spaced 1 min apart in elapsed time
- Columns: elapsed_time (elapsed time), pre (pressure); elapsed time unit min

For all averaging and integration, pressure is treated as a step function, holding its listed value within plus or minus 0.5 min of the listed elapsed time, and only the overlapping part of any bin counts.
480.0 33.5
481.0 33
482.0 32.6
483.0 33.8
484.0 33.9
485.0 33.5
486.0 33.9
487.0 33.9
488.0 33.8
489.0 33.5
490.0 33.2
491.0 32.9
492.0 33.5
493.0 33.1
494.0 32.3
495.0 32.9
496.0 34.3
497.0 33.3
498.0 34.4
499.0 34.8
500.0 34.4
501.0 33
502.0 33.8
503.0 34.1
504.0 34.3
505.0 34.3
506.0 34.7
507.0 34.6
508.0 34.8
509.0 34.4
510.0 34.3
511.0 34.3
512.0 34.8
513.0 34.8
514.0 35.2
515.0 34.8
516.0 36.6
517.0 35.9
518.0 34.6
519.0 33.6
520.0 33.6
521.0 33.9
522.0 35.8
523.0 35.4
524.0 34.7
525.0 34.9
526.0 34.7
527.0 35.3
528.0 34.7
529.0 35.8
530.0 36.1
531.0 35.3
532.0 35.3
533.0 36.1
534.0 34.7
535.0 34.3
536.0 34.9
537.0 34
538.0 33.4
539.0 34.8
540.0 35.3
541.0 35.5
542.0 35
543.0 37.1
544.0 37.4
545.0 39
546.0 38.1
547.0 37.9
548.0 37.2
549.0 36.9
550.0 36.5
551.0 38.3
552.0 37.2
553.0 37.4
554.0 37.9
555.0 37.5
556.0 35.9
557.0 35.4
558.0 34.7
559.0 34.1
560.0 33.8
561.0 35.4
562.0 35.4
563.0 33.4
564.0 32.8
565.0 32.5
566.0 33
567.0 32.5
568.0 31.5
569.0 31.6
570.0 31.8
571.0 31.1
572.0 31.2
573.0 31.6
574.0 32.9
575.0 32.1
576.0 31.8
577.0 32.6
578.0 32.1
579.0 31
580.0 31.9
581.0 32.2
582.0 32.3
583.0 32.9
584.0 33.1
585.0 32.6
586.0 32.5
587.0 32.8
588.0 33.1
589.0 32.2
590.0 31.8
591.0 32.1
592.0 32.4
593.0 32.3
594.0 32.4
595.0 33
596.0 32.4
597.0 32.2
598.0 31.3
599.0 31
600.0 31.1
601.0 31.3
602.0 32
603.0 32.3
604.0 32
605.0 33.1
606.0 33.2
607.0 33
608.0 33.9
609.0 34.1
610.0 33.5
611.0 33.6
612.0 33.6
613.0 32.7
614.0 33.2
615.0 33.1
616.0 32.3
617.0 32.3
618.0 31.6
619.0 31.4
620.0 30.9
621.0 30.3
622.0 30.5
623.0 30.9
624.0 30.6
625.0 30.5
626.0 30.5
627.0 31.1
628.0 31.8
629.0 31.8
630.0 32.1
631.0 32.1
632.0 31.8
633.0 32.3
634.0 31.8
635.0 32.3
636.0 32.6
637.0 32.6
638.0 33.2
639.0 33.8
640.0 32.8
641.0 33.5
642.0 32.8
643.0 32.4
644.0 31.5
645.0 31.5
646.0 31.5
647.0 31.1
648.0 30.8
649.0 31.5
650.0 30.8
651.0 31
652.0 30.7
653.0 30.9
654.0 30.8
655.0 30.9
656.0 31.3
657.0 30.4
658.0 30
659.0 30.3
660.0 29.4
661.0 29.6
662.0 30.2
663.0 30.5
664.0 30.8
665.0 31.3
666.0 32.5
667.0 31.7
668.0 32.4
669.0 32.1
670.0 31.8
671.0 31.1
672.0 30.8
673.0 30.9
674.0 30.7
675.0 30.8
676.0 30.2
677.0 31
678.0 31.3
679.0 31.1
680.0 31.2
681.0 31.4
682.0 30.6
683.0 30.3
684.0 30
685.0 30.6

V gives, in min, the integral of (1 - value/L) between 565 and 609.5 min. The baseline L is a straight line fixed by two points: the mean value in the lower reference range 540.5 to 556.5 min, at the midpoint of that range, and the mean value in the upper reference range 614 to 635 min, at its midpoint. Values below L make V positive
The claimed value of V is 2.6 min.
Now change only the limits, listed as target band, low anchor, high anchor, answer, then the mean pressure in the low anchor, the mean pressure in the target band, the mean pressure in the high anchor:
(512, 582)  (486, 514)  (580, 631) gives -3.1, 34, 34.6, 32.2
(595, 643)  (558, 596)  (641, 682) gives -0.6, 32.6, 32.2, 31.1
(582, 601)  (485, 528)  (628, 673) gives 0.2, 34.3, 32.3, 31.5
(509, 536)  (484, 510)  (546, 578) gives -0.7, 33.8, 35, 34.3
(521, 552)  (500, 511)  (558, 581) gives -2.2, 34.2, 35.8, 32.6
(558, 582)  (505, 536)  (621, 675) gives 0.7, 34.9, 32.6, 31.4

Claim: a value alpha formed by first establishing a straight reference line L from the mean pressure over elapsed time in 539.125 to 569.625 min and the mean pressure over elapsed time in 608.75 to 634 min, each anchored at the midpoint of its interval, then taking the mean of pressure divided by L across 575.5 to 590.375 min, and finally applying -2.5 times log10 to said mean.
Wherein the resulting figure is 0.05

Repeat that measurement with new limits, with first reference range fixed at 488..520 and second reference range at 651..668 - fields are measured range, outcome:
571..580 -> 0.02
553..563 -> -0.08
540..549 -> -0.12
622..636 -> 0.00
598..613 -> -0.02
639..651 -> -0.03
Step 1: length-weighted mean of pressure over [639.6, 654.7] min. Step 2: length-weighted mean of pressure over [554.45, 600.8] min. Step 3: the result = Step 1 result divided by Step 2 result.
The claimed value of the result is 0.96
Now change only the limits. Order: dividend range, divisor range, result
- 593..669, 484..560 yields 0.91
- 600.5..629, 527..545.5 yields 0.91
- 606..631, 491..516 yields 0.94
